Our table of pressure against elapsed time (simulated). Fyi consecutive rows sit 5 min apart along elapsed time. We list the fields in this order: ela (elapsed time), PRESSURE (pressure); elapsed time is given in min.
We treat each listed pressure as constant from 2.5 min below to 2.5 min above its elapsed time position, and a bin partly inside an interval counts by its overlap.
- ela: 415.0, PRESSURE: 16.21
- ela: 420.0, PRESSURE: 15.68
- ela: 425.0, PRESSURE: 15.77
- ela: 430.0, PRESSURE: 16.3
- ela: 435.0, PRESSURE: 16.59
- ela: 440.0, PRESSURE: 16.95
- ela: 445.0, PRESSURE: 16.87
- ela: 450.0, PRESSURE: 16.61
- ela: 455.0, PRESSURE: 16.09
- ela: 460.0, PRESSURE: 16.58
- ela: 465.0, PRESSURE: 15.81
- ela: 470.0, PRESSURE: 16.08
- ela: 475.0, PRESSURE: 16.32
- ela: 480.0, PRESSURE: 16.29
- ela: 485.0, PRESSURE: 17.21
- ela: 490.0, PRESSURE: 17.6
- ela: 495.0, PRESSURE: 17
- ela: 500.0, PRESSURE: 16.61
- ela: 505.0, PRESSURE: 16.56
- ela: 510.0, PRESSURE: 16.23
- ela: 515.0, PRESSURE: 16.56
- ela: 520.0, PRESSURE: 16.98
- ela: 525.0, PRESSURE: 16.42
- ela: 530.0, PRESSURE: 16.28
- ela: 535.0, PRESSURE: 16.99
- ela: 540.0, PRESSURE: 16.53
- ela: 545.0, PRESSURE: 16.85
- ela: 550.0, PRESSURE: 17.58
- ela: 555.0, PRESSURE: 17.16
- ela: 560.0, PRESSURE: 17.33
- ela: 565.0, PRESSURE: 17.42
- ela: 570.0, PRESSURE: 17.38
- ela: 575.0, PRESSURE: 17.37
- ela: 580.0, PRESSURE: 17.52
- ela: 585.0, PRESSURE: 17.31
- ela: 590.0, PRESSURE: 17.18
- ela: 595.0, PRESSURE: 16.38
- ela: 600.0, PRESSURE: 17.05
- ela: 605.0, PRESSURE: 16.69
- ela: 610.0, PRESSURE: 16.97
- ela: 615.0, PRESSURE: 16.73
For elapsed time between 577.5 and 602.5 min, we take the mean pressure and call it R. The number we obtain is 17.1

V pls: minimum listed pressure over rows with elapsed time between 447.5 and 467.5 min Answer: 15.81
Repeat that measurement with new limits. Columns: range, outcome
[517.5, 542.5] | 16.28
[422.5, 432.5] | 15.77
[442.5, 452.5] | 16.61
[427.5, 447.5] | 16.3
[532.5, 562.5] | 16.53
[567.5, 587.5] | 17.31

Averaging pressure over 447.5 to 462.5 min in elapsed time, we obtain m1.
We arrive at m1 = 16.4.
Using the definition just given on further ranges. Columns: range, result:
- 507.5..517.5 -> 16.4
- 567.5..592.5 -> 17.4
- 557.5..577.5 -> 17.4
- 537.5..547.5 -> 16.7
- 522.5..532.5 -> 16.4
